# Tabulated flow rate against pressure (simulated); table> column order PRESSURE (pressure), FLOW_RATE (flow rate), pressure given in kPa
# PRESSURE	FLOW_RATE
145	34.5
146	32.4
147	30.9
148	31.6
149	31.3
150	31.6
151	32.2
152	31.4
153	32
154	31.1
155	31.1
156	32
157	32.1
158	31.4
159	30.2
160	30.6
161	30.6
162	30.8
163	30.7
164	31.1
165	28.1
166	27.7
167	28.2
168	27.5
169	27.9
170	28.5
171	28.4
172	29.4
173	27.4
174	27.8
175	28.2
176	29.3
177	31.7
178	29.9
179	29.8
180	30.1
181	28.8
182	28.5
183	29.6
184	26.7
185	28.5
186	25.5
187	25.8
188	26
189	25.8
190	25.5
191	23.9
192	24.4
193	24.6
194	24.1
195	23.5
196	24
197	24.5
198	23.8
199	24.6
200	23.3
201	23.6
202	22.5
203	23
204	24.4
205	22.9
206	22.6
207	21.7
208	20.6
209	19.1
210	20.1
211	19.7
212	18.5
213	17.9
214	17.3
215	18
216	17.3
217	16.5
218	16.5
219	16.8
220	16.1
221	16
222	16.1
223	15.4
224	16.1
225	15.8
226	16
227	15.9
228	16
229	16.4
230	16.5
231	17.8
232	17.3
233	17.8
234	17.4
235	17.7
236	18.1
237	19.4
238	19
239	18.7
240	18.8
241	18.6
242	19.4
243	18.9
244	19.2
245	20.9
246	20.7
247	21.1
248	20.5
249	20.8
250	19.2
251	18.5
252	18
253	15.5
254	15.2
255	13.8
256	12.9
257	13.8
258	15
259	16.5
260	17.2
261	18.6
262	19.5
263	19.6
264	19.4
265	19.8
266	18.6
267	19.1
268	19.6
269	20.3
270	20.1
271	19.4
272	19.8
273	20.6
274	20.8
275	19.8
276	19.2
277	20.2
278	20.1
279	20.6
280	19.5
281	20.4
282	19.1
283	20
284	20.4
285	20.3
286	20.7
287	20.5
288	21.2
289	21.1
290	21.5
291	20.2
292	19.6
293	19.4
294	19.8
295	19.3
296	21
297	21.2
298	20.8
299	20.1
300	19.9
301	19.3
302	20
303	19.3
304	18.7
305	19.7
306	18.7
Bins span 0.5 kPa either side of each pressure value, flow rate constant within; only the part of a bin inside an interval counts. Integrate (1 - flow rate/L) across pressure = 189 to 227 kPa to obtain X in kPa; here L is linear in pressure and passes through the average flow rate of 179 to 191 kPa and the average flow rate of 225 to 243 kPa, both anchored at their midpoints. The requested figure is 4.10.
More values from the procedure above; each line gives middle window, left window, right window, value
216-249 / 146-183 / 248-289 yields 7.06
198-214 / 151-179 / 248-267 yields 1.86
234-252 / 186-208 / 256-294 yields 1.68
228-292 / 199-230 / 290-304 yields 1.93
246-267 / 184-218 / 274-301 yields 3.25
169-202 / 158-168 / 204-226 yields -2.58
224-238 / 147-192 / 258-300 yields 3.97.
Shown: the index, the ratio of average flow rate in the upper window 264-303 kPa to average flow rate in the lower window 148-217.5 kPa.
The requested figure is 0.76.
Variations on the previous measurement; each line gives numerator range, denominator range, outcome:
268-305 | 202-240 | 1.10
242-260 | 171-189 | 0.62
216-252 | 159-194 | 0.64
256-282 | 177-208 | 0.75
